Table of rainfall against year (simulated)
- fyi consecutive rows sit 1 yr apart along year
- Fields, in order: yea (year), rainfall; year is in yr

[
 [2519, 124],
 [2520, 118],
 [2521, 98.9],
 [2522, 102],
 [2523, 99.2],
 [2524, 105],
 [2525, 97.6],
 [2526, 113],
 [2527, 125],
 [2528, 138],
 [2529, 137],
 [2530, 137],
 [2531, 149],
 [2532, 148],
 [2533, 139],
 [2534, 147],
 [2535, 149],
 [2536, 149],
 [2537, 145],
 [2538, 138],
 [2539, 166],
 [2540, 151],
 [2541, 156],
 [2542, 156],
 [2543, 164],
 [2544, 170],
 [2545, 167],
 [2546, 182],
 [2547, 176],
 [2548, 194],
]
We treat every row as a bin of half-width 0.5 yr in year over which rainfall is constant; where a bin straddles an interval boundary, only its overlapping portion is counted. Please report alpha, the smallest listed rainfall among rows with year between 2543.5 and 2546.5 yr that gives 167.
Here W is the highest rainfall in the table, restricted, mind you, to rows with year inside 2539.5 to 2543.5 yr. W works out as 164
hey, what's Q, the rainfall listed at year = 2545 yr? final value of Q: 167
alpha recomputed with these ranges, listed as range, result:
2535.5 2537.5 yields 145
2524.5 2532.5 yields 97.6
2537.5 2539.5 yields 138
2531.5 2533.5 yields 139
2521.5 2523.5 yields 99.2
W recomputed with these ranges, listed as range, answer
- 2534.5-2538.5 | 149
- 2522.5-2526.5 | 113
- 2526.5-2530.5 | 138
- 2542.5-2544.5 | 170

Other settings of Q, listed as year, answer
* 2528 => 138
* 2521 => 98.9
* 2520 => 118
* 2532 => 148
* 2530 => 137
